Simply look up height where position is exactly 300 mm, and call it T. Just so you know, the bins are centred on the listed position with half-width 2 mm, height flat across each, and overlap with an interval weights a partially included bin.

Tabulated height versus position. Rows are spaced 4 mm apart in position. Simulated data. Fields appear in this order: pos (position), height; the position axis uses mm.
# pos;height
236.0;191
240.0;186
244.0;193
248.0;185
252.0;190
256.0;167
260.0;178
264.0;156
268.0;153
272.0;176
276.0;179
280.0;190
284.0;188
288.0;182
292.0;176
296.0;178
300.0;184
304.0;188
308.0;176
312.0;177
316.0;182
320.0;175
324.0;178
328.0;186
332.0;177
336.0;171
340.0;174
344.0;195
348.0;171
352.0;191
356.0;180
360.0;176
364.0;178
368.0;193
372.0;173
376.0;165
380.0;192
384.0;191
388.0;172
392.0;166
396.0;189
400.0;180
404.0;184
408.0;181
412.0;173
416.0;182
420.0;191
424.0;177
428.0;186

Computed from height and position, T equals 184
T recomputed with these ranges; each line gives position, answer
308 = 176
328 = 186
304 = 188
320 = 175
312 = 177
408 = 181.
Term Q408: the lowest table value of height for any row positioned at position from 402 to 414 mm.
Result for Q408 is 173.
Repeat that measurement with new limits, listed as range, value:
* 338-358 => 171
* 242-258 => 167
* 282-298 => 176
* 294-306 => 178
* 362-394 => 165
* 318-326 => 175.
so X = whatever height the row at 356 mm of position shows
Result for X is 180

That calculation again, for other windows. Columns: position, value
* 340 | 174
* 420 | 191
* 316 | 182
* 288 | 182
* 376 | 165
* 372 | 173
